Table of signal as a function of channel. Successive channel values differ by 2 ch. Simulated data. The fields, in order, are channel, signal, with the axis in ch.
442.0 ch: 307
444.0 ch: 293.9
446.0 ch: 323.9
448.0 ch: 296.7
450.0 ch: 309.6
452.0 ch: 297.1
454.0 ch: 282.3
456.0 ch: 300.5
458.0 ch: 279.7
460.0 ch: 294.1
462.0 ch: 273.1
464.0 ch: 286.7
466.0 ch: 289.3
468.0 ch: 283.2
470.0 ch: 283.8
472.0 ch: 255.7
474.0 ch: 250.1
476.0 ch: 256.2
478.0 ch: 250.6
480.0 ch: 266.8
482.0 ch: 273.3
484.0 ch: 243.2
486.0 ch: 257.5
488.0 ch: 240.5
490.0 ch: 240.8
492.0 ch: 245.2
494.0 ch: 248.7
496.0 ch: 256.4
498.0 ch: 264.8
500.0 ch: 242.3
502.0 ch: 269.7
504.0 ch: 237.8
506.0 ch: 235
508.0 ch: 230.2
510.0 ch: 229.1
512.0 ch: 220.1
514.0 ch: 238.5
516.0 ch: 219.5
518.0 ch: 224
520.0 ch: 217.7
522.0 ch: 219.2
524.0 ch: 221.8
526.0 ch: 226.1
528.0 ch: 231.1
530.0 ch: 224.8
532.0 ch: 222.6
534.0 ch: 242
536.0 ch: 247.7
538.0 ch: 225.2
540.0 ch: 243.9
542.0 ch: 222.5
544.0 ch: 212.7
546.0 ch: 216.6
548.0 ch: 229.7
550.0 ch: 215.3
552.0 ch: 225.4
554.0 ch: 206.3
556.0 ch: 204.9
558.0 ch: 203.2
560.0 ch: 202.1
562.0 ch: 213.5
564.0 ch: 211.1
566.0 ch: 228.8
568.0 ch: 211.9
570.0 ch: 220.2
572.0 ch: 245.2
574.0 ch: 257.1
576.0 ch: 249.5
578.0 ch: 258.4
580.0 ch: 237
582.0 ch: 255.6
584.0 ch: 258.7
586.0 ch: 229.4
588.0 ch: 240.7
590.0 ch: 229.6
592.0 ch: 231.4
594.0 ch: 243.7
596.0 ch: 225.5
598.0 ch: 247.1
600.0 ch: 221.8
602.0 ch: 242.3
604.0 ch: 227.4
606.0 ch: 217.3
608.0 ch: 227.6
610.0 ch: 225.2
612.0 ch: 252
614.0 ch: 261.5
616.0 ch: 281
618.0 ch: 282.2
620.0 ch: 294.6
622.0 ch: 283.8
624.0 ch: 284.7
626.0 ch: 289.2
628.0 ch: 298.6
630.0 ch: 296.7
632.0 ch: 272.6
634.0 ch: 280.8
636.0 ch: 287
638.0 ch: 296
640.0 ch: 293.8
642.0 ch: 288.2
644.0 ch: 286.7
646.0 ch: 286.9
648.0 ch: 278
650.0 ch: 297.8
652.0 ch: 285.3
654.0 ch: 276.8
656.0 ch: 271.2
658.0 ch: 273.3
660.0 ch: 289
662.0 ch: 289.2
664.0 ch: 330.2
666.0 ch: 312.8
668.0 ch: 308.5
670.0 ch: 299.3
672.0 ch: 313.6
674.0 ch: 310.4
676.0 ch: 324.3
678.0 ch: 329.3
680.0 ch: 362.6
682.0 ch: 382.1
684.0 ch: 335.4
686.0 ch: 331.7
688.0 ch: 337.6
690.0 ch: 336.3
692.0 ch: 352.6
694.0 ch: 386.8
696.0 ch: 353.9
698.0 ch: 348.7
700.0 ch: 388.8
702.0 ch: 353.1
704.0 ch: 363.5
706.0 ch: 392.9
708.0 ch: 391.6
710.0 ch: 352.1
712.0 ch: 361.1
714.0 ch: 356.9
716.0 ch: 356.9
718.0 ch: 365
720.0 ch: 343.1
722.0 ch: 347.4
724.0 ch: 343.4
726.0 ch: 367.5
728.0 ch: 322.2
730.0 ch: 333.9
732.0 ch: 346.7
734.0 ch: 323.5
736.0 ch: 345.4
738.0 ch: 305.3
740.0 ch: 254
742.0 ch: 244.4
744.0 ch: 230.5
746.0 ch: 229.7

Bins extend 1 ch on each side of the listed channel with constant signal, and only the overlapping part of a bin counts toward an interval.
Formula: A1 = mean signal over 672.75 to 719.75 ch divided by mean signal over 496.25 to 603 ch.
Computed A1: 1.5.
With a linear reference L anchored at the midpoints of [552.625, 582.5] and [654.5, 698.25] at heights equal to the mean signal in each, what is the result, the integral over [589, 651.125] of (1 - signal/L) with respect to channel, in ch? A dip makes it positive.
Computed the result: 2.1 ch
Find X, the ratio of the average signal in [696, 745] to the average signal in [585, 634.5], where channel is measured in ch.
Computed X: 1.3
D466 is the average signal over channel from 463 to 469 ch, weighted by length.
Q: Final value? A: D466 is 286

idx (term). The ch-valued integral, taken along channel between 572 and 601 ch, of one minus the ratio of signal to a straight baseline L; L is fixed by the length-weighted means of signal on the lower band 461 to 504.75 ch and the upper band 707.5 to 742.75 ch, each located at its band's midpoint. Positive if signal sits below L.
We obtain 5.0 ch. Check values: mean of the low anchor 260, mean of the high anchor 337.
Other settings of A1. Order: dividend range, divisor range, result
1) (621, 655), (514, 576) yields 1.28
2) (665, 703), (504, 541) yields 1.49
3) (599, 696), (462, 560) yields 1.23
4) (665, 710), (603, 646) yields 1.27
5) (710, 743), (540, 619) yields 1.43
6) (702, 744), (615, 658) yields 1.18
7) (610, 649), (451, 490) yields 1.04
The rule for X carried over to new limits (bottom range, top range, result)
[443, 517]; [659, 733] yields 1.30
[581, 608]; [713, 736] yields 1.47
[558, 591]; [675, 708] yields 1.53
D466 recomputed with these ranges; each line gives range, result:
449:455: 296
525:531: 227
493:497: 253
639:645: 290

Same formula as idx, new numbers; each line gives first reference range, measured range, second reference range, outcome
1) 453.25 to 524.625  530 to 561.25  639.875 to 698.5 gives 5.9 ch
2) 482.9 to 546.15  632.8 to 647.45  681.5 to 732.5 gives 1.2 ch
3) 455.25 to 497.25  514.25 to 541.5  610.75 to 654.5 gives 4.3 ch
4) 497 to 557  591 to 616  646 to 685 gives 3.3 ch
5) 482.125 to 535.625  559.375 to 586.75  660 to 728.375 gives 4.0 ch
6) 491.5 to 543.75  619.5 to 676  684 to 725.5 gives 4.9 ch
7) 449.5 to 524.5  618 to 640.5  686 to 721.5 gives 2.5 ch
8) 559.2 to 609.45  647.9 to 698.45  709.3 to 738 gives -2.4 ch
